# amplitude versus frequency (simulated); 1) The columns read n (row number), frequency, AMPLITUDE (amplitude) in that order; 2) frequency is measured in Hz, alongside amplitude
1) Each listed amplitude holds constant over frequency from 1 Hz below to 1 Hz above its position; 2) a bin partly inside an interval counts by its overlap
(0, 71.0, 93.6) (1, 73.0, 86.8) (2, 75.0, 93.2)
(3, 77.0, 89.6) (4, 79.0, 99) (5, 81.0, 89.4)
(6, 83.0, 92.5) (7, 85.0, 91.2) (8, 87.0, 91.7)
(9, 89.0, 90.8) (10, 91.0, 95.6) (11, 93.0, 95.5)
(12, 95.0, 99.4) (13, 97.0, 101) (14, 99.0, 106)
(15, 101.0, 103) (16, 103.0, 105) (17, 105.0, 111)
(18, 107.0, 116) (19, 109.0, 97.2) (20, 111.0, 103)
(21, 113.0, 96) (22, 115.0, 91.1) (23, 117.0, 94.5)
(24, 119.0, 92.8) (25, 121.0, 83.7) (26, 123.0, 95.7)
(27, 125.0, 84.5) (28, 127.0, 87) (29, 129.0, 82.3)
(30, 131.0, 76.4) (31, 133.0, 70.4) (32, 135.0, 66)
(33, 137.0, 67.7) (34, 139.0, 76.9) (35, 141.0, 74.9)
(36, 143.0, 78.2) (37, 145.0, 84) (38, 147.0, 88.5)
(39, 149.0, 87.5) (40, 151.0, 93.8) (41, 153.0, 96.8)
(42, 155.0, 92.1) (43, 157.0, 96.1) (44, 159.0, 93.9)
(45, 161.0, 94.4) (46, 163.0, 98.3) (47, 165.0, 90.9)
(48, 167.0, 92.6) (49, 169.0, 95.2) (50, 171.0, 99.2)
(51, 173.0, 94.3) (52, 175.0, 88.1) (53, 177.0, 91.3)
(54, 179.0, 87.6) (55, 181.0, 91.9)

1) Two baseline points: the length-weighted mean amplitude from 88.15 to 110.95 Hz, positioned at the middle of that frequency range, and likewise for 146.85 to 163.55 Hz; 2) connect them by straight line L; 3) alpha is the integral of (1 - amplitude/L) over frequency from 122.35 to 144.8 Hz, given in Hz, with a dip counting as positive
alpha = 4.4 Hz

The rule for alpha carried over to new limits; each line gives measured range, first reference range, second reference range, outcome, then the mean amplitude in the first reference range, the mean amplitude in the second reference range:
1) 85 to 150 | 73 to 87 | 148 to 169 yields 1.66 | 92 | 93.7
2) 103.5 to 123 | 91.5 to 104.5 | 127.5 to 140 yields -1.83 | 102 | 73.8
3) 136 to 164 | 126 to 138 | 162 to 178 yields -1.10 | 75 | 93.7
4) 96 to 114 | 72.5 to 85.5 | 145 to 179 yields -2.35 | 91.9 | 92.9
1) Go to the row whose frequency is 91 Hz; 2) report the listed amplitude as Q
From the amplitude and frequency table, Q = 95.6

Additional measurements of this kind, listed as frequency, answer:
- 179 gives 87.6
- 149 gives 87.5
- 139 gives 76.9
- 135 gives 66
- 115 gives 91.1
